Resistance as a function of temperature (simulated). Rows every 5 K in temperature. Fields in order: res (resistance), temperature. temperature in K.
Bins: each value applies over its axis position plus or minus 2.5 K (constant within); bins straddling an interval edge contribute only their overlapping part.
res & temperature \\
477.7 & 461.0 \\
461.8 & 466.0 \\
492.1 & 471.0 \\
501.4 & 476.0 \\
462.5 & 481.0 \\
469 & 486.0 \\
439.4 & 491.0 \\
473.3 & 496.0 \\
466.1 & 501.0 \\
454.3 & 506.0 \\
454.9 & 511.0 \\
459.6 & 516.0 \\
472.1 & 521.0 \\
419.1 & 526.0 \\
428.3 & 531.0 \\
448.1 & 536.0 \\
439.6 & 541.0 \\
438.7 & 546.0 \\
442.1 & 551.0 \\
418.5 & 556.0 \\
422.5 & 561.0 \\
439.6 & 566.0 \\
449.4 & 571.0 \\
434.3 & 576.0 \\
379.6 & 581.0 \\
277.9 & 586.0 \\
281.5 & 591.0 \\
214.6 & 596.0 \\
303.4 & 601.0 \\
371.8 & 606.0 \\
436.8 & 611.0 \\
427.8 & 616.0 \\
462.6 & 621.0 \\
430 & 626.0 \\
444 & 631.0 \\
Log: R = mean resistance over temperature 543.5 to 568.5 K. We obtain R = 432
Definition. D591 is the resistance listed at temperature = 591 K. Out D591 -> 281.5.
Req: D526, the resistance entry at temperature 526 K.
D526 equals 419.1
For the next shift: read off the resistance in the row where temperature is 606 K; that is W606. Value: 371.8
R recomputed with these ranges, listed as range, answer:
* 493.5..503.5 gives 470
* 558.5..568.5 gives 431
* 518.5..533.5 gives 440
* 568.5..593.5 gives 365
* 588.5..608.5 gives 293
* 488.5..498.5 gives 456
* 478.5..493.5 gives 457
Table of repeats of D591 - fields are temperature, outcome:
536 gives 448.1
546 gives 438.7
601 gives 303.4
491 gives 439.4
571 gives 449.4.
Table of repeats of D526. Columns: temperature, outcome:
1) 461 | 477.7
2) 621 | 462.6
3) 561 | 422.5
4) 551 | 442.1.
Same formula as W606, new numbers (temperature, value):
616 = 427.8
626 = 430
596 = 214.6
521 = 472.1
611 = 436.8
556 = 418.5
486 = 469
